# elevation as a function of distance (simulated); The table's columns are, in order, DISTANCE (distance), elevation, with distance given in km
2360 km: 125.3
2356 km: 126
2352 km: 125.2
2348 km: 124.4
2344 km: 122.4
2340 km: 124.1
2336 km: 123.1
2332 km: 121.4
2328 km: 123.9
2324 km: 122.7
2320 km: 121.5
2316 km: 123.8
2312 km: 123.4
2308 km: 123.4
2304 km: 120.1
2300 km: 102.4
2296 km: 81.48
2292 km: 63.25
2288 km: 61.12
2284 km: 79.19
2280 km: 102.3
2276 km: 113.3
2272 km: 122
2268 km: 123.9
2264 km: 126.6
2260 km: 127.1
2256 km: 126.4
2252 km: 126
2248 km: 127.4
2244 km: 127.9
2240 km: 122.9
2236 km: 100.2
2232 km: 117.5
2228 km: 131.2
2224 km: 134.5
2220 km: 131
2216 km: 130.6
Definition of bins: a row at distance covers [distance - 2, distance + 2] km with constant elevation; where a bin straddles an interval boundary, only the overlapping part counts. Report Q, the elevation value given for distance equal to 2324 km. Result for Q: 122.7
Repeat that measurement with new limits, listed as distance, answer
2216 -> 130.6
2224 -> 134.5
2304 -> 120.1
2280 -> 102.3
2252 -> 126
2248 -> 127.4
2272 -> 122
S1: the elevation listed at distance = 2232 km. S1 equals 117.5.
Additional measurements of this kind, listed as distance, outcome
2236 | 100.2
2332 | 121.4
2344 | 122.4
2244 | 127.9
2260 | 127.1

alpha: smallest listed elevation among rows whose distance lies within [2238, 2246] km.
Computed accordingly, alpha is 122.9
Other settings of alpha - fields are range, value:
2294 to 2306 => 81.48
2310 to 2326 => 121.5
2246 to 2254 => 126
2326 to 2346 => 121.4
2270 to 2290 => 61.12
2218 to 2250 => 100.2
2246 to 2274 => 122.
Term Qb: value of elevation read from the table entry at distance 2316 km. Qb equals 123.8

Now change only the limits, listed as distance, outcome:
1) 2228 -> 131.2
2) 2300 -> 102.4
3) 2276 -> 113.3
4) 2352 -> 125.2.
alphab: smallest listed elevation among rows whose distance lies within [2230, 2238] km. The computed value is 100.2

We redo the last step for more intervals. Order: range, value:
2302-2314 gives 120.1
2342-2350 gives 122.4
